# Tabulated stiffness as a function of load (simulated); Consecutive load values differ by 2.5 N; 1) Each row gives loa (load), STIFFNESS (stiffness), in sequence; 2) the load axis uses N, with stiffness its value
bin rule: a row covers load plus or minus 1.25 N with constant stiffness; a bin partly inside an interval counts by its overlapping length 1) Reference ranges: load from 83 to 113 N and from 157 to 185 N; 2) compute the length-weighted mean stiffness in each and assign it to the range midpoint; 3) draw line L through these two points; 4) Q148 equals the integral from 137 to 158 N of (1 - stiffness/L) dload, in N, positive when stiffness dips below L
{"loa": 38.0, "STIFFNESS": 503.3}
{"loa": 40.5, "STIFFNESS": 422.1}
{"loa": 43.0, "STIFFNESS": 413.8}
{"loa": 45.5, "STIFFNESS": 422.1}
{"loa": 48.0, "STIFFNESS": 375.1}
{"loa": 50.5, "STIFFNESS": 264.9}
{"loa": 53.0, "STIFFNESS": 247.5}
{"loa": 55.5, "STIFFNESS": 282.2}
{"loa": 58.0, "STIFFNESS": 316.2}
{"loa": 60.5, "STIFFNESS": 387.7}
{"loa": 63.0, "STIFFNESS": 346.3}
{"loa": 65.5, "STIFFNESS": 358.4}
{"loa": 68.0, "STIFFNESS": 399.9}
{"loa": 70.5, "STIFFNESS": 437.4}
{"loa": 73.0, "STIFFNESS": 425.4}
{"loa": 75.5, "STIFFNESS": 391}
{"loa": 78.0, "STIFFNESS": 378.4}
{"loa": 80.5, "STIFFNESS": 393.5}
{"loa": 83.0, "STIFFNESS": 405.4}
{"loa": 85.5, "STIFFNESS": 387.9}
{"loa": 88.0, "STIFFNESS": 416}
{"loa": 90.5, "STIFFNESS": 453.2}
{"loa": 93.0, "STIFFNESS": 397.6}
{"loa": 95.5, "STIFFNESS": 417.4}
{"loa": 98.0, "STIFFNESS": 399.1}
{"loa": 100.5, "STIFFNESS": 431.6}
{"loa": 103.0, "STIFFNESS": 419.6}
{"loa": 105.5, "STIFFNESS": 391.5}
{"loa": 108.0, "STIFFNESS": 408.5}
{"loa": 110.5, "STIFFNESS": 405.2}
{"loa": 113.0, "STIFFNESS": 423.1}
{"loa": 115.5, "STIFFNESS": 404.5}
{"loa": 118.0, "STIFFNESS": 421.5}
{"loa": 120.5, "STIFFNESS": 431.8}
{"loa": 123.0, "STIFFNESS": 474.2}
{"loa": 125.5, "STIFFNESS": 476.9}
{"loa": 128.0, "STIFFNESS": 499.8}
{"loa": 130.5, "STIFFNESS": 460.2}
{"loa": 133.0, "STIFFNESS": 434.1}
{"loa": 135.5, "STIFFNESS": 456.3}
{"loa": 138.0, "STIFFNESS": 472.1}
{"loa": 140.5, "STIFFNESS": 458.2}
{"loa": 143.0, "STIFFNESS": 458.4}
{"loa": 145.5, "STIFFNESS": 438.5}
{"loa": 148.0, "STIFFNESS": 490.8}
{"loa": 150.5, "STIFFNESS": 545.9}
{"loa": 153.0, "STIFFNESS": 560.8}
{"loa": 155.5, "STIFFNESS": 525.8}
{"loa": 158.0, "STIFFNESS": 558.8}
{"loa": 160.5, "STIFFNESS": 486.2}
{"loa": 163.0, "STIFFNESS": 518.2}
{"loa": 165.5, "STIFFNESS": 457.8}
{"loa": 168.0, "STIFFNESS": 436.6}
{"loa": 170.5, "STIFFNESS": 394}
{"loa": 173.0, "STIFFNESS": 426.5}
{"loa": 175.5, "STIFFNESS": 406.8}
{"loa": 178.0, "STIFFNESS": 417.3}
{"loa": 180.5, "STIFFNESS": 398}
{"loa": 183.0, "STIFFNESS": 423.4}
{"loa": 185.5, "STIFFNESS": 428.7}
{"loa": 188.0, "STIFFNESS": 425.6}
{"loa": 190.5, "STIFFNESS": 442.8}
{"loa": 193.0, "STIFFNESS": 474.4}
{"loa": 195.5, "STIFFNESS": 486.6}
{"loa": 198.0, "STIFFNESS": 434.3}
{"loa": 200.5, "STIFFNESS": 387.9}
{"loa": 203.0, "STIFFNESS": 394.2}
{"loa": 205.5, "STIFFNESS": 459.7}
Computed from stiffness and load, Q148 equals -3.0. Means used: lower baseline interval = 412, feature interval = 498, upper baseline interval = 446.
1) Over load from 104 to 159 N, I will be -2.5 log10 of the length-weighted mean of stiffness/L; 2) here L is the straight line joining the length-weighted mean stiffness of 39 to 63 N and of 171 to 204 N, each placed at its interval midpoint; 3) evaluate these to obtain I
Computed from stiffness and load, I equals -0.17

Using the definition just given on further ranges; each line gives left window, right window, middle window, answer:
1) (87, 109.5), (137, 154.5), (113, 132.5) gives 0.01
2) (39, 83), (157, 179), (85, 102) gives -0.05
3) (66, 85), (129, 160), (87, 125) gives 0.05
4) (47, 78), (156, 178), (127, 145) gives -0.08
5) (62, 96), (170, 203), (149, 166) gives -0.24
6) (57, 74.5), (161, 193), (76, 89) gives -0.01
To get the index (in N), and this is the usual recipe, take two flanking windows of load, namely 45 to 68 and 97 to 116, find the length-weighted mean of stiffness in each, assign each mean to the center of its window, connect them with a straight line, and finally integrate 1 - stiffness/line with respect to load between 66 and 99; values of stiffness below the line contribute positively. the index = -2.9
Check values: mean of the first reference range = 334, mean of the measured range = 407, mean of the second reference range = 411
